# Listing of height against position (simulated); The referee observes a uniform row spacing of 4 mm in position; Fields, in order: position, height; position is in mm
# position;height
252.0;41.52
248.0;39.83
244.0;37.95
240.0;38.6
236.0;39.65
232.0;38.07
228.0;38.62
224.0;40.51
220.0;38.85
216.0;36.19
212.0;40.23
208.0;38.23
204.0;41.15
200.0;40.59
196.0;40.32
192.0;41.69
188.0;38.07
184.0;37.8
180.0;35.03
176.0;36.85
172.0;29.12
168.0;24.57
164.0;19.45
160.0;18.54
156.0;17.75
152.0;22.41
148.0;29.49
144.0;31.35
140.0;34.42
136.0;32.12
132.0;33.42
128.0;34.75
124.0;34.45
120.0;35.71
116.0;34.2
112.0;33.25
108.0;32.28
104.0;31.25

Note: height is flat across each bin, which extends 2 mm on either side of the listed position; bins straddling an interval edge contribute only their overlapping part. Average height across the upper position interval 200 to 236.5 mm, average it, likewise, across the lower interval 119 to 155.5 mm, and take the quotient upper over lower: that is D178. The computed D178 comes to 1.25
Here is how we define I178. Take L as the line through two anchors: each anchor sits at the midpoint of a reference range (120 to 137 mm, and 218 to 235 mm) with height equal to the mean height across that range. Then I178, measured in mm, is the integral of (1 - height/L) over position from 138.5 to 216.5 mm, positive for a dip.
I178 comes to 8.7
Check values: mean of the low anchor 34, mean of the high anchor 39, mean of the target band 32.6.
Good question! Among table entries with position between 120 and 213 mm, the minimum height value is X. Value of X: 17.75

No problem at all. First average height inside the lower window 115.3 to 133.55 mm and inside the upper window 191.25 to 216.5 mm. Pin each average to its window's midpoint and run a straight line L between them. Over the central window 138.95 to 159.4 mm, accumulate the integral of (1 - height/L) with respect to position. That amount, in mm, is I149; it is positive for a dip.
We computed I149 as 5.6 mm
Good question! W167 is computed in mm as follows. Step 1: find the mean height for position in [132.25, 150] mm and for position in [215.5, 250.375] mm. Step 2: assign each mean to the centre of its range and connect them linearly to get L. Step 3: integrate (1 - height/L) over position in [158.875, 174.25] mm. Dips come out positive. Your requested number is 4.8 mm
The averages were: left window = 32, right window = 38.8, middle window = 23.4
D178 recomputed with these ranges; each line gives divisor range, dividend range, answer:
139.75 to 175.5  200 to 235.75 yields 1.55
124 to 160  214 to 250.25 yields 1.33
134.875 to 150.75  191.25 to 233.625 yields 1.26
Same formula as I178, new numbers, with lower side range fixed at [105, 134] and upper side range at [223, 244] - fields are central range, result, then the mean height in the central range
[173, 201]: -1.0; 38.2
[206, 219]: -0.1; 38.3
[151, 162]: 5.0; 19.3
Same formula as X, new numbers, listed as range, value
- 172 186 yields 29.12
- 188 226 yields 36.19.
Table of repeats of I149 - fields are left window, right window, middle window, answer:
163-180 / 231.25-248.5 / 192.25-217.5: -4.5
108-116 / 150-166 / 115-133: -3.0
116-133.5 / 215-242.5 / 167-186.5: 1.8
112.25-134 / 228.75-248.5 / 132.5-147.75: 1.2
